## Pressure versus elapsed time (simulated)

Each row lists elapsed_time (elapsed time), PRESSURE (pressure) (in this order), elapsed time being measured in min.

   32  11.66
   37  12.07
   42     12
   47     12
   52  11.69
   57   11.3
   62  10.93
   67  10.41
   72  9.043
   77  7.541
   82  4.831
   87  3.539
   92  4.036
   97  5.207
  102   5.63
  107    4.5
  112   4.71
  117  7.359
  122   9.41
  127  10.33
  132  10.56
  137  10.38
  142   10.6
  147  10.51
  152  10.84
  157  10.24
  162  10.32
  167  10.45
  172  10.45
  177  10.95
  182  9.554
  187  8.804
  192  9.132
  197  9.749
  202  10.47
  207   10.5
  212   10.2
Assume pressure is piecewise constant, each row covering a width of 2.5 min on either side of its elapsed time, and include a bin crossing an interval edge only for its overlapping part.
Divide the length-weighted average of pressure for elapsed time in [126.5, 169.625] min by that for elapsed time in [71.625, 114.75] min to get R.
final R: 1.98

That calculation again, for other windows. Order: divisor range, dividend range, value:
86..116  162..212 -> 2.09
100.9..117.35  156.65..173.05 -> 1.95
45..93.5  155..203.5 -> 1.16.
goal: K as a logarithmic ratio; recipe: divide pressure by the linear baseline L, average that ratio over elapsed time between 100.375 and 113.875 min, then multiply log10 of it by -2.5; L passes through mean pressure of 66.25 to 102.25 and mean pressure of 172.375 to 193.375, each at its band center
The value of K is 0.37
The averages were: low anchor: 6.12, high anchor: 9.72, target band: 4.91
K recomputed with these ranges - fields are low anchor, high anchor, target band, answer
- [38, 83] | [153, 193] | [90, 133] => 0.439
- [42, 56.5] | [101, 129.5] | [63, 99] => 0.424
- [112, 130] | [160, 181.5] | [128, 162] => -0.118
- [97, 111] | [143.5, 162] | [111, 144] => -0.192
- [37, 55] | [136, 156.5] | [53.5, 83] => 0.241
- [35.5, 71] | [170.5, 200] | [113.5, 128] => 0.220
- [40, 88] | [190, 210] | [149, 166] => -0.068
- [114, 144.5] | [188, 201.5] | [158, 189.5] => -0.057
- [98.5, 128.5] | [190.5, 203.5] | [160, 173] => -0.194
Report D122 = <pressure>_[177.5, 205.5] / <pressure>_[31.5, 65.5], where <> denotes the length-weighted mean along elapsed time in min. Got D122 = 0.8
